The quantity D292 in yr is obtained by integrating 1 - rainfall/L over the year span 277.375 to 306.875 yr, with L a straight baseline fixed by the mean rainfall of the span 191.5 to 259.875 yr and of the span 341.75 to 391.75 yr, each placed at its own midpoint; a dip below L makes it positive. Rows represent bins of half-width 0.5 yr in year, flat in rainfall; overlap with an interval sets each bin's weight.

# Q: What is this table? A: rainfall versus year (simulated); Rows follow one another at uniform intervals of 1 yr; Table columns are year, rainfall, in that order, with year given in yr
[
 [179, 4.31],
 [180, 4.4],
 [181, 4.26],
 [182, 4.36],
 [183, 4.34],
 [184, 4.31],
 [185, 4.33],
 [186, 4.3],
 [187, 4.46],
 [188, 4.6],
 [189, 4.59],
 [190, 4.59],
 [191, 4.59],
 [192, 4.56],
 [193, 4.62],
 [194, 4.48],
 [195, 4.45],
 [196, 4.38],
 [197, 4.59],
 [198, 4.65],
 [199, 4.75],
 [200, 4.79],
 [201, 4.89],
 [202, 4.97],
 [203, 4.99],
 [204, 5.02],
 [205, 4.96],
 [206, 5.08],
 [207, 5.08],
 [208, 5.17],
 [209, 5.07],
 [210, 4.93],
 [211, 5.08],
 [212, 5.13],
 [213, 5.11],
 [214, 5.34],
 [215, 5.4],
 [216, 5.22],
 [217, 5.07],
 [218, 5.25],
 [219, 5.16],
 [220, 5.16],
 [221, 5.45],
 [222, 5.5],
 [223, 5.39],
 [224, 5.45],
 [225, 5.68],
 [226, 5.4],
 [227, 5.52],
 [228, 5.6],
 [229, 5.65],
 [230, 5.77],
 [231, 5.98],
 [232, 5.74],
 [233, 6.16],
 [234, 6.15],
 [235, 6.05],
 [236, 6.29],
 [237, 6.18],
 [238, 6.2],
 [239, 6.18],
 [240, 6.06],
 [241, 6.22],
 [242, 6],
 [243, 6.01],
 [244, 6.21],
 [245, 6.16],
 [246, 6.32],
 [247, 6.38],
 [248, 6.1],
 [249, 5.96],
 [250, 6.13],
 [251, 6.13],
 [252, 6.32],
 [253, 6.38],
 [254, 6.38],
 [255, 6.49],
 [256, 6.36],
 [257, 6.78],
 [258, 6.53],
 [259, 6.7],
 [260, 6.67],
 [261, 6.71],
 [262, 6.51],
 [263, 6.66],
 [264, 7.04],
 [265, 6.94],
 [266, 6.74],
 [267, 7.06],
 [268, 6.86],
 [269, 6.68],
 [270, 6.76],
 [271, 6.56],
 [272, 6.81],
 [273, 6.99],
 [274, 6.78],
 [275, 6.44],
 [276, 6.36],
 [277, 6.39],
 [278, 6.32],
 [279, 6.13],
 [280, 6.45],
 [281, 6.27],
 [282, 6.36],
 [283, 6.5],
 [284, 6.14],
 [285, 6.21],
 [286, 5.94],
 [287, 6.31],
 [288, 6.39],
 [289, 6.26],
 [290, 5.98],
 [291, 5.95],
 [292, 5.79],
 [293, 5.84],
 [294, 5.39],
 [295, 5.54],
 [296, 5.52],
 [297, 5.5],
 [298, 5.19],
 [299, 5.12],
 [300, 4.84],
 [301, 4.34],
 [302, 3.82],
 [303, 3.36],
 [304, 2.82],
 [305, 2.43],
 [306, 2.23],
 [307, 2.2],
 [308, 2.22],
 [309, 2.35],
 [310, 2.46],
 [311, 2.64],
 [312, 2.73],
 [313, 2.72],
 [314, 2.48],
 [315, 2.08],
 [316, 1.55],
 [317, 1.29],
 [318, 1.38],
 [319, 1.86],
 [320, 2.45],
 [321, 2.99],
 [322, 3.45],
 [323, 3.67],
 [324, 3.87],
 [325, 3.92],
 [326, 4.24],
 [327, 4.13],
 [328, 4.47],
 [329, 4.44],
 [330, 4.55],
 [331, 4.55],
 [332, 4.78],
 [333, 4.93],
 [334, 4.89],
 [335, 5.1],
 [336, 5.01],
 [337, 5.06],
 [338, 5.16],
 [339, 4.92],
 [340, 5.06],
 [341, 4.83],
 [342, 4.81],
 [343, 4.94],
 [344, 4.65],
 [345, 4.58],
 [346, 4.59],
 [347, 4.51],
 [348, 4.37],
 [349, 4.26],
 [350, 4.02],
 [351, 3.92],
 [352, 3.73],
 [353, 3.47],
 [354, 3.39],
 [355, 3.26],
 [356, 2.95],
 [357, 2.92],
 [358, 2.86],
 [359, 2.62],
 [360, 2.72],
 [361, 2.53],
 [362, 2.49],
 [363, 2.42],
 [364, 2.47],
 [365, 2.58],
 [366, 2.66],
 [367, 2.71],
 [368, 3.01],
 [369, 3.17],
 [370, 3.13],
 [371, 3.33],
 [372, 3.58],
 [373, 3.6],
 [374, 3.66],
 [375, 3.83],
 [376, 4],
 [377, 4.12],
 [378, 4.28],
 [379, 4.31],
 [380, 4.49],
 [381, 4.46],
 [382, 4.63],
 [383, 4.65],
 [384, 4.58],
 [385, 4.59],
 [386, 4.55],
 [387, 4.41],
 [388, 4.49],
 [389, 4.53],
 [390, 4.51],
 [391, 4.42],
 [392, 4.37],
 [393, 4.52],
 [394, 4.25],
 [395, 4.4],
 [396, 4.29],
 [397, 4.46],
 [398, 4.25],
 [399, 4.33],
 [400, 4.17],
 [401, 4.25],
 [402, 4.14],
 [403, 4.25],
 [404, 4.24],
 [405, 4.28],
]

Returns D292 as -3.4 yr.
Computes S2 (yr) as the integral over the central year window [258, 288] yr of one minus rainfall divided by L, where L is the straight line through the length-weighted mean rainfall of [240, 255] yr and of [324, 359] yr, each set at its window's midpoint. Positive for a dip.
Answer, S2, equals -4.6 yr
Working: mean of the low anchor 6.2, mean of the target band 6.56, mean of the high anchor 4.3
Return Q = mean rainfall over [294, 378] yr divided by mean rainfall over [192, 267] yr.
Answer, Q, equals 0.64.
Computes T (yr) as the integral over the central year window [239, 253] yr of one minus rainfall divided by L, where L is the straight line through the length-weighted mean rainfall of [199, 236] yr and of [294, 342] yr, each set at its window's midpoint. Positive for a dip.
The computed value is -3.6 yr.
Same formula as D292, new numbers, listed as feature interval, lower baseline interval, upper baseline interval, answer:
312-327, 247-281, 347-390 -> 6.7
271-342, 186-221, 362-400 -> -3.7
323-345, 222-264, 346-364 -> -4.7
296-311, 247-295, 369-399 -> 5.9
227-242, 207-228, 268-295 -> -1.2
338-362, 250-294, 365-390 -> 3.7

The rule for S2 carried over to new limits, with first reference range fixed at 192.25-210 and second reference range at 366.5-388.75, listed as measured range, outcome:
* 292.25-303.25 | -1.6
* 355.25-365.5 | 3.5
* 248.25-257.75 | -3.6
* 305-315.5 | 4.6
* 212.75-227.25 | -1.9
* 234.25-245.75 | -3.7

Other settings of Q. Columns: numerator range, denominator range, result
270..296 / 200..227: 1.20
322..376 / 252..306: 0.65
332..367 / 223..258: 0.64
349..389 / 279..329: 0.86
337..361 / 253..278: 0.60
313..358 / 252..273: 0.58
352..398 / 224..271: 0.59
